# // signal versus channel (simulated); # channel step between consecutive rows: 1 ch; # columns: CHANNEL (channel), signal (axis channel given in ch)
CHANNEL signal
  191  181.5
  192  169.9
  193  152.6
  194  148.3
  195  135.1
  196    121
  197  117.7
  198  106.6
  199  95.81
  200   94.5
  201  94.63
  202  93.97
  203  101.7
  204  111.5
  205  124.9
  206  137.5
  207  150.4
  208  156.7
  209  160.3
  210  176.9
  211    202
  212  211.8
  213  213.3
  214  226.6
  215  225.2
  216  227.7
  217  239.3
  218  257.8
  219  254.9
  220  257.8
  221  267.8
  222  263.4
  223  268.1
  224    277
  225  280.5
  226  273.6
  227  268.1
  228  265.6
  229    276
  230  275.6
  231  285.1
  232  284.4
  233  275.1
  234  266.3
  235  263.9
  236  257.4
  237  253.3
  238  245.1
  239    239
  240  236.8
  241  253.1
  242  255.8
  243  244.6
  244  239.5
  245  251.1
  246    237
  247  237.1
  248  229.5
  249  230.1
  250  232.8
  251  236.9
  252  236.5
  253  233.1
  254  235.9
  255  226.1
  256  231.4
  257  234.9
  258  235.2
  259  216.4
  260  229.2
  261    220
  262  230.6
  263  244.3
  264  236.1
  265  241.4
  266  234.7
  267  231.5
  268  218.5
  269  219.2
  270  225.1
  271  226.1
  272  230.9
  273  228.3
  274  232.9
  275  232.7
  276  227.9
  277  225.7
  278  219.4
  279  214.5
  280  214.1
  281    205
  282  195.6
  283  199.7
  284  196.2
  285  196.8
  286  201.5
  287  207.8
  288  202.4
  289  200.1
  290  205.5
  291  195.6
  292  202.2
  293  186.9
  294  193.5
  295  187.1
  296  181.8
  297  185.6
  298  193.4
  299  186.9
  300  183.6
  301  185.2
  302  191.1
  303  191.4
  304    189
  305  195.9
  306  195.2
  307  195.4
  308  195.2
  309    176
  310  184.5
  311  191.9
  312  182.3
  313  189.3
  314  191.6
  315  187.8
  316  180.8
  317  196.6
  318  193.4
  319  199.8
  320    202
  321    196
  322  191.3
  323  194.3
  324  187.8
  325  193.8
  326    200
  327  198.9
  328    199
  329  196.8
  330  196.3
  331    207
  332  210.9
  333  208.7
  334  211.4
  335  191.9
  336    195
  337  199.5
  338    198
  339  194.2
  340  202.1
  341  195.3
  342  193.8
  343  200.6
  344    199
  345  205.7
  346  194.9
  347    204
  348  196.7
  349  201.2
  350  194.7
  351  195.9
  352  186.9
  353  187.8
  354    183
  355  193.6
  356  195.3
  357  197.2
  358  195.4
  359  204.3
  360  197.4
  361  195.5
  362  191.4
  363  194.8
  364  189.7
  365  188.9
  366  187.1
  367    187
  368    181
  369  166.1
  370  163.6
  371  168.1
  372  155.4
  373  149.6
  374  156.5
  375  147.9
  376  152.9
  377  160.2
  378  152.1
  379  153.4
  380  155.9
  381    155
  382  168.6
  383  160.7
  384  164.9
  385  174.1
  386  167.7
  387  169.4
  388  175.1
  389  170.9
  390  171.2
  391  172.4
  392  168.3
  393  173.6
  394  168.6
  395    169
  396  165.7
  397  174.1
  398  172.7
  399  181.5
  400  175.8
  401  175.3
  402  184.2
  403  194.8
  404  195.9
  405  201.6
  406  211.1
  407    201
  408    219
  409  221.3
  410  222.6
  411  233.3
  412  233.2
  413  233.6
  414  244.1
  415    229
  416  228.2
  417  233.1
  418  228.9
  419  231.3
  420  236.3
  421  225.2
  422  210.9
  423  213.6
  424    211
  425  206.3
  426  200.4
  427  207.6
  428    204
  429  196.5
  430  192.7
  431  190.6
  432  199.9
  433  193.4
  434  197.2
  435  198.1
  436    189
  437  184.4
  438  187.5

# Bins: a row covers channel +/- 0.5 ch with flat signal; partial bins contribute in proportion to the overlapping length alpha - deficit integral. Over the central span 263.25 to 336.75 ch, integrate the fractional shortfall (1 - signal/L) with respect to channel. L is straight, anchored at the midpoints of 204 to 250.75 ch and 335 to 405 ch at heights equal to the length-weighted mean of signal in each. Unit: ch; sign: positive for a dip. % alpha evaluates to 2.1 ch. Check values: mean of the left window 237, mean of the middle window 202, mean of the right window 181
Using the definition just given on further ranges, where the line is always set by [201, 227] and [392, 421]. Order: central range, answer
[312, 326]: 0.9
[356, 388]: 5.0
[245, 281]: -4.3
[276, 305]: 1.0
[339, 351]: 0.4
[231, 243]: -3.1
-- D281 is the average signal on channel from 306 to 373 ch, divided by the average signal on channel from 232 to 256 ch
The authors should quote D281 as 0.8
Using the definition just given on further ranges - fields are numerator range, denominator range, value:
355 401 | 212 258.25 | 0.69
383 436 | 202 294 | 0.88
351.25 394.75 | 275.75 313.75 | 0.89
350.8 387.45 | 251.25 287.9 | 0.79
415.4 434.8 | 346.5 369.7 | 1.10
